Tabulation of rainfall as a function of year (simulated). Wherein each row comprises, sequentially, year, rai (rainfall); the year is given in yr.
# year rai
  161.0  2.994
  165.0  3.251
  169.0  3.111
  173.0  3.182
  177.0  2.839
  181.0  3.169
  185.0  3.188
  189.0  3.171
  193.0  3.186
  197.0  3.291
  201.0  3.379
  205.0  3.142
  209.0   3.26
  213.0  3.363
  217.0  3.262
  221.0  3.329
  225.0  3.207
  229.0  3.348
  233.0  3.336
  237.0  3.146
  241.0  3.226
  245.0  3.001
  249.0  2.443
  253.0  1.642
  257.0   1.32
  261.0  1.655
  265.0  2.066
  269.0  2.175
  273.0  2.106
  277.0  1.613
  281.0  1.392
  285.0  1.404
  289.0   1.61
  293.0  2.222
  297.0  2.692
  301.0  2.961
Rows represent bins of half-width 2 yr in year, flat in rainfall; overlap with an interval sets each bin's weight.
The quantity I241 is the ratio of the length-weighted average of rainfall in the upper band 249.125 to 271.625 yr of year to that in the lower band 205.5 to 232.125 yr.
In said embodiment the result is 0.56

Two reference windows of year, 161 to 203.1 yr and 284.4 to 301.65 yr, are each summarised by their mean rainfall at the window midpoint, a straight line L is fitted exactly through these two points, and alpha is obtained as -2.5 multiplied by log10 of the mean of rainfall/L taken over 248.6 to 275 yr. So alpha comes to 0.29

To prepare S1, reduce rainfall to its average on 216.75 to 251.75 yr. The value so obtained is 3.11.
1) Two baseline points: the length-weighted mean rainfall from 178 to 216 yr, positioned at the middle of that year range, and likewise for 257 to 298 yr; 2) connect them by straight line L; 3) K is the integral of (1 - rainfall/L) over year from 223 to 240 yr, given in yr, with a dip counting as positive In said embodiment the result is -4.0 yr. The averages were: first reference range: 3.23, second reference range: 1.85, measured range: 3.26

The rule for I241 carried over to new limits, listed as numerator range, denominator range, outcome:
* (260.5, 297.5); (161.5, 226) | 0.58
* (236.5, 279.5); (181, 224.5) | 0.67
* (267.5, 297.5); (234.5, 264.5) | 0.79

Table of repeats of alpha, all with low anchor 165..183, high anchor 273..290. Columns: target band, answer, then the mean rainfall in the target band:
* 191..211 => -0.20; 3.25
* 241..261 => -0.08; 2.17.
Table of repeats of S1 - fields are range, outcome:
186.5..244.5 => 3.25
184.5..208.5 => 3.23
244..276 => 2.01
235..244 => 3.17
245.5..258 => 1.98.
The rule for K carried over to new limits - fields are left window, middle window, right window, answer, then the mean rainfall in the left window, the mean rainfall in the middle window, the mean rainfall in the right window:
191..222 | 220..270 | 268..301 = 1.1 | 3.27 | 2.6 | 1.96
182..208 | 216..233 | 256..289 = -4.1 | 3.23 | 3.29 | 1.72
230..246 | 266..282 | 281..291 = 0.5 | 3.2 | 1.86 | 1.48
